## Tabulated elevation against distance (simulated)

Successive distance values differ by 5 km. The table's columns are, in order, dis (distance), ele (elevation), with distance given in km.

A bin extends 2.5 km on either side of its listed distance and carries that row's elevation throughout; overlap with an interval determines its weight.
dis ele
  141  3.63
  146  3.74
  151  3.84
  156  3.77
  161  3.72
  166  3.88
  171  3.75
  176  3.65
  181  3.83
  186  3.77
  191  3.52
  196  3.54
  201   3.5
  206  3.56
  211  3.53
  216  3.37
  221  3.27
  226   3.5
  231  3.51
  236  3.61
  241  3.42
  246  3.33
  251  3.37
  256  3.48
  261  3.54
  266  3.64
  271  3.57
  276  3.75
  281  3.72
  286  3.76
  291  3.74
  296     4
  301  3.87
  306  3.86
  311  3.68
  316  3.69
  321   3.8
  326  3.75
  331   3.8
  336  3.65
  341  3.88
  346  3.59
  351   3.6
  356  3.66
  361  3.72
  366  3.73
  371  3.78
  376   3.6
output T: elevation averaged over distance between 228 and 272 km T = 3.49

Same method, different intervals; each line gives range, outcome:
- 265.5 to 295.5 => 3.72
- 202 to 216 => 3.51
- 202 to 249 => 3.46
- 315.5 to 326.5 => 3.76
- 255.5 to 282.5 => 3.62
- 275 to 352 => 3.76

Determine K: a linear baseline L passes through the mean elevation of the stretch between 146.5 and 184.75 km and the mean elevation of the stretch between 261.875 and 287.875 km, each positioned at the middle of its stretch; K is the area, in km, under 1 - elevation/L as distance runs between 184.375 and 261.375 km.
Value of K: 5.0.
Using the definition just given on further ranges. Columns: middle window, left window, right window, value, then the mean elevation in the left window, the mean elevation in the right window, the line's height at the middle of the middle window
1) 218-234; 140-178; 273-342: 1.42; 3.75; 3.78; 3.76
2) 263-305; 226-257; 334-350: -2.34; 3.46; 3.7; 3.56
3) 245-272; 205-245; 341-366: 0.20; 3.46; 3.67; 3.52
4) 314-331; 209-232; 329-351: -0.39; 3.43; 3.71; 3.67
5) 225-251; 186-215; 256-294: 1.02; 3.54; 3.67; 3.6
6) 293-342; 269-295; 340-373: -1.06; 3.73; 3.7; 3.71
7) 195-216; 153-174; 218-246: 0.37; 3.78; 3.45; 3.58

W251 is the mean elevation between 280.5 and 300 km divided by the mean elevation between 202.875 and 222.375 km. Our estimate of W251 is 1.1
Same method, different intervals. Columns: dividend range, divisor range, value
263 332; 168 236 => 1.05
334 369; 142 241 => 1.02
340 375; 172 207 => 1.02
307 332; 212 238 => 1.09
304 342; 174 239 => 1.06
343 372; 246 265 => 1.06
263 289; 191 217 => 1.05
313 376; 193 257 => 1.07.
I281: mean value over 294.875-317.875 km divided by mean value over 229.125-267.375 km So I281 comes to 1.1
